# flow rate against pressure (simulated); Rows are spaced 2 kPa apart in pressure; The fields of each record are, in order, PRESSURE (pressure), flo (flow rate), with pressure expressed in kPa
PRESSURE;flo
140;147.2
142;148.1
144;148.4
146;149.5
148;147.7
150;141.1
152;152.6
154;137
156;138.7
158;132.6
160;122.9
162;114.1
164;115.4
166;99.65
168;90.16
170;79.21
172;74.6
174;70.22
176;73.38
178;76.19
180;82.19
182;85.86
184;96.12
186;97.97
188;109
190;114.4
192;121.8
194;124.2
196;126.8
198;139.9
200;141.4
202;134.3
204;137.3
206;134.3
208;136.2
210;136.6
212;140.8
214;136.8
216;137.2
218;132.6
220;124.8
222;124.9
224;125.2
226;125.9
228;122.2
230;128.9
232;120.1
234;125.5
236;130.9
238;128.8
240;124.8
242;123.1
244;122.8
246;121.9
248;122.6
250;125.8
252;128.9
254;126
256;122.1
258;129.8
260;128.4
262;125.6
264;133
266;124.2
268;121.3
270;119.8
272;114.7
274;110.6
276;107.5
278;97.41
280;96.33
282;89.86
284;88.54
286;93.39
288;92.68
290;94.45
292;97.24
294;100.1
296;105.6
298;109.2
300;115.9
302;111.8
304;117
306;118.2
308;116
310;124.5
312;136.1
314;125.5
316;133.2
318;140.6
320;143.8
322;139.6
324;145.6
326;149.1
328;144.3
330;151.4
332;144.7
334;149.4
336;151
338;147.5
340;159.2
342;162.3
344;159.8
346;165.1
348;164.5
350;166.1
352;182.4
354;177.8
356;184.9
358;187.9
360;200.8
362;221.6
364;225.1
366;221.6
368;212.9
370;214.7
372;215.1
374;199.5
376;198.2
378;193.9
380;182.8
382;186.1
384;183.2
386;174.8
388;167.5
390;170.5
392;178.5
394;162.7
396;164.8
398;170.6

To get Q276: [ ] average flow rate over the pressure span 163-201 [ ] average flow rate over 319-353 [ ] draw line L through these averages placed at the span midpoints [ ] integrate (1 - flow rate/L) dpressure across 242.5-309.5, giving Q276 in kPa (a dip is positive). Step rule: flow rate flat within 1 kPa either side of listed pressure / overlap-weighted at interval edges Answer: 9.93 kPa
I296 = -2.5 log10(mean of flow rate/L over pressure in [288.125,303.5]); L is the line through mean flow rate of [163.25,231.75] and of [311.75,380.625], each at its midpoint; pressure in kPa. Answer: 0.409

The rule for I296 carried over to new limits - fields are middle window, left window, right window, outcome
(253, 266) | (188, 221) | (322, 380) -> 0.17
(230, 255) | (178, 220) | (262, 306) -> -0.10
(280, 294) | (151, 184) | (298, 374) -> 0.46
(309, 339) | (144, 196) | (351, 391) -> 0.23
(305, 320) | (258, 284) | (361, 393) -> 0.14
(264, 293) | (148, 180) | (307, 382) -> 0.37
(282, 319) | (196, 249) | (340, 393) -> 0.40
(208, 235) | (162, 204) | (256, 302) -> -0.22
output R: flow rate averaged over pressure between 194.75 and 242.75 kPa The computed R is 131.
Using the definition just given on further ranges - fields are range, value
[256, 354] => 128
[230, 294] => 116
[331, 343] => 152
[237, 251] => 124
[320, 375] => 175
